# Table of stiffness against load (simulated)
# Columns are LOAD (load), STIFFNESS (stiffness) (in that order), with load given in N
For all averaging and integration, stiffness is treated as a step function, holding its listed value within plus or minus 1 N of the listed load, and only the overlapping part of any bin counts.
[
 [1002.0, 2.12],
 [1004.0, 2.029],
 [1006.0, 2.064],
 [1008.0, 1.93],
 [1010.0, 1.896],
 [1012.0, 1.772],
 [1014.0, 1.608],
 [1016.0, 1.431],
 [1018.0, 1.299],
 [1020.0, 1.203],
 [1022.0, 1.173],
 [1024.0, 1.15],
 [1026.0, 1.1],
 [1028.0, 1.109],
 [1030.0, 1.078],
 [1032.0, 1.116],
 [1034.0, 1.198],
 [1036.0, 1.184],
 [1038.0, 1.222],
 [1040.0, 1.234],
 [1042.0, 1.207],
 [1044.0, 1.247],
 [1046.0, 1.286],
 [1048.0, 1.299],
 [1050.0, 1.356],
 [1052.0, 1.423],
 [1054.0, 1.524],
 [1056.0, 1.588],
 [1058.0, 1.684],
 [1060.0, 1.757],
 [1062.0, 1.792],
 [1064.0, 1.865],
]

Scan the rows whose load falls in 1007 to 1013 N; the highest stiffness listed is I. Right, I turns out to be 1.93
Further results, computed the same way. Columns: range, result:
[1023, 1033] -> 1.15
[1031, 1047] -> 1.286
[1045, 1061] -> 1.757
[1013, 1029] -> 1.608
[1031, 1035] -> 1.198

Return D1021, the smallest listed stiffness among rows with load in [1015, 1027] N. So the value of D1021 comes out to 1.1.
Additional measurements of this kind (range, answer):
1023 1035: 1.078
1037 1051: 1.207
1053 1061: 1.524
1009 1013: 1.772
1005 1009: 1.93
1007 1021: 1.203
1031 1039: 1.116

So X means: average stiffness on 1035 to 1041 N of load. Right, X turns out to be 1.21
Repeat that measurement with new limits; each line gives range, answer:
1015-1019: 1.36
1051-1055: 1.47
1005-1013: 1.92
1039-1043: 1.22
